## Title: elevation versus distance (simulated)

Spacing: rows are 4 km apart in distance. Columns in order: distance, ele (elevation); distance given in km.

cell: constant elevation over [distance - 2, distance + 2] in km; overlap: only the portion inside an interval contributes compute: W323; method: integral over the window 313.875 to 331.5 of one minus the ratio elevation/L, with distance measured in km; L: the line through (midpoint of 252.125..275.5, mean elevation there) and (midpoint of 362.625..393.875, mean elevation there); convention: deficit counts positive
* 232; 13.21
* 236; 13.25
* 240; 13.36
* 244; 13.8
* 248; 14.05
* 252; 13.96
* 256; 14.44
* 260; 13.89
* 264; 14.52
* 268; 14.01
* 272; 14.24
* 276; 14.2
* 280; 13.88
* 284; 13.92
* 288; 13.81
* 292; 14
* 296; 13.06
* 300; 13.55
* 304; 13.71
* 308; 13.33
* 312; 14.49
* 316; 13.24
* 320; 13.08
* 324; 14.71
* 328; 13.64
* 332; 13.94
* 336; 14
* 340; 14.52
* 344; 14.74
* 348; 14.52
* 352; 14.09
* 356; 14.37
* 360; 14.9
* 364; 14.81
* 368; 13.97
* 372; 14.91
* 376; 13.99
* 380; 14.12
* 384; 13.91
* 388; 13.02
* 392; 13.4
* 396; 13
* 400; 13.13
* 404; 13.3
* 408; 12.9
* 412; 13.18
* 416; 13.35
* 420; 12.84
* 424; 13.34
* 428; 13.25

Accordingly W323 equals 0.5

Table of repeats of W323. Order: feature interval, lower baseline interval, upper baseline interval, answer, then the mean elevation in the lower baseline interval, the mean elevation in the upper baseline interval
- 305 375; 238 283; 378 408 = -2.8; 14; 13.4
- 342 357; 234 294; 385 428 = -1.1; 14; 13.2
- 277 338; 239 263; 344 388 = 1.6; 14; 14.3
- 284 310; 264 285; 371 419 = 0.7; 14.1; 13.5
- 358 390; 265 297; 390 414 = -2.1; 13.9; 13.2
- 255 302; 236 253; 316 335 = -0.7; 13.7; 13.8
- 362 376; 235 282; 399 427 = -1.1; 14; 13.2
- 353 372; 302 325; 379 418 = -1.5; 13.7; 13.3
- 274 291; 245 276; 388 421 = 0.0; 14.1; 13.1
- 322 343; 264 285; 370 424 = -0.6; 14.1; 13.5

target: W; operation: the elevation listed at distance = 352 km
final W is 14.09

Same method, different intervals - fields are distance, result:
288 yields 13.81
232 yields 13.21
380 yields 14.12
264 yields 14.52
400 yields 13.13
